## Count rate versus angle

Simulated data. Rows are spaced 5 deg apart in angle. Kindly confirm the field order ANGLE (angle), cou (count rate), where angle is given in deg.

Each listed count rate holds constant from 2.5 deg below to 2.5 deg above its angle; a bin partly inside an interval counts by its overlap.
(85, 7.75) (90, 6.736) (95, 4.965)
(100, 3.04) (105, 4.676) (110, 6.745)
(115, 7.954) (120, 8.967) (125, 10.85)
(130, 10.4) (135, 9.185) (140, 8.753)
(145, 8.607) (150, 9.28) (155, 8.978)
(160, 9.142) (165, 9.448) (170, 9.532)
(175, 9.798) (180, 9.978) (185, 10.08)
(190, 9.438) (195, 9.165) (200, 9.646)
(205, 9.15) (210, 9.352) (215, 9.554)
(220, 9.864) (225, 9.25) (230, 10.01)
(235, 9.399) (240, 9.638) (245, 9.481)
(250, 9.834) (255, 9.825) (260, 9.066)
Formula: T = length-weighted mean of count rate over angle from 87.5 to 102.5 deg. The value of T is 4.91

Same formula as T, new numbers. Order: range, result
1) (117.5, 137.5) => 9.85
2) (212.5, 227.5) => 9.56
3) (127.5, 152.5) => 9.24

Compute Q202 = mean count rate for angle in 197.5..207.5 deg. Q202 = 9.4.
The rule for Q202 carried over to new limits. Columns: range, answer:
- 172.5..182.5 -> 9.89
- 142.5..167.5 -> 9.09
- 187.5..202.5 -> 9.42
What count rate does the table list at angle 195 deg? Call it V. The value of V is 9.165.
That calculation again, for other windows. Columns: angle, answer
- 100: 3.04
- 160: 9.142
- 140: 8.753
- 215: 9.554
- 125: 10.85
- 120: 8.967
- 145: 8.607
